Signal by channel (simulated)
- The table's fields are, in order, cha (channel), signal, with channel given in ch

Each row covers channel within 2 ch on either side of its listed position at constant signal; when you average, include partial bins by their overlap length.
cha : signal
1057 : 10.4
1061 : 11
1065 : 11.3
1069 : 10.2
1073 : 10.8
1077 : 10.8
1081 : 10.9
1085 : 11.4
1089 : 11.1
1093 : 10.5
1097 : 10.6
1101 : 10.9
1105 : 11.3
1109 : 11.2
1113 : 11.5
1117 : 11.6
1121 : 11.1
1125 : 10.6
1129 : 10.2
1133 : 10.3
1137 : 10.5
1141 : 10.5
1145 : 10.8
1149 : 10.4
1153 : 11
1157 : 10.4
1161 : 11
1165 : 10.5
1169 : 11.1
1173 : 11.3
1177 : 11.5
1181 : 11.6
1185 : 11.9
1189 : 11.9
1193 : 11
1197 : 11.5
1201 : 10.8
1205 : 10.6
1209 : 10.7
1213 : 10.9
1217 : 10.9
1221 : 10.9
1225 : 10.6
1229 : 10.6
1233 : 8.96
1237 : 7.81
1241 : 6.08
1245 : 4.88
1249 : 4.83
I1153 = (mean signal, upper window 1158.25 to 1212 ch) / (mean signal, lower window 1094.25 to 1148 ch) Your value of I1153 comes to 1.0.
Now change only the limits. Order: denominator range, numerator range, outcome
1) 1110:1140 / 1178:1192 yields 1.08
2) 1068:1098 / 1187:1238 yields 0.98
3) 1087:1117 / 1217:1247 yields 0.79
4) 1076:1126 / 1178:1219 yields 1.01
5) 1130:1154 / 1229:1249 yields 0.67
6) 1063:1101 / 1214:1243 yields 0.87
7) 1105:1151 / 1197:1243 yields 0.92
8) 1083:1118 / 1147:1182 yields 0.99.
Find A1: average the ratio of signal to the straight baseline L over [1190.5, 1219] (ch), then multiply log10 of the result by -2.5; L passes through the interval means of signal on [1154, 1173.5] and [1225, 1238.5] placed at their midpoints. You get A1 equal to -0.10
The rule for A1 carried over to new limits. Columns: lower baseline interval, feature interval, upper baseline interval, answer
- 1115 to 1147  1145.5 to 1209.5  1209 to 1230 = -0.03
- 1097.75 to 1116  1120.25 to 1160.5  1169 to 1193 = 0.08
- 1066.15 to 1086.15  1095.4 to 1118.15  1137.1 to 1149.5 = -0.05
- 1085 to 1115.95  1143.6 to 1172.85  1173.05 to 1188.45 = 0.07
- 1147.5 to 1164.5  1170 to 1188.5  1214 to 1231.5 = -0.09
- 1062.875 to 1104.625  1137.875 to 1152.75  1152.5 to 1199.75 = 0.05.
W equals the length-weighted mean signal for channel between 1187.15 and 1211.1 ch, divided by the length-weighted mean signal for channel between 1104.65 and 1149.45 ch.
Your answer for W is 1.02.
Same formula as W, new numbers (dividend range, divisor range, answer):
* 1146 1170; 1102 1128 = 0.96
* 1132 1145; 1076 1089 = 0.95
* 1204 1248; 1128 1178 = 0.86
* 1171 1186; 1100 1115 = 1.03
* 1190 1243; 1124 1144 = 0.97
